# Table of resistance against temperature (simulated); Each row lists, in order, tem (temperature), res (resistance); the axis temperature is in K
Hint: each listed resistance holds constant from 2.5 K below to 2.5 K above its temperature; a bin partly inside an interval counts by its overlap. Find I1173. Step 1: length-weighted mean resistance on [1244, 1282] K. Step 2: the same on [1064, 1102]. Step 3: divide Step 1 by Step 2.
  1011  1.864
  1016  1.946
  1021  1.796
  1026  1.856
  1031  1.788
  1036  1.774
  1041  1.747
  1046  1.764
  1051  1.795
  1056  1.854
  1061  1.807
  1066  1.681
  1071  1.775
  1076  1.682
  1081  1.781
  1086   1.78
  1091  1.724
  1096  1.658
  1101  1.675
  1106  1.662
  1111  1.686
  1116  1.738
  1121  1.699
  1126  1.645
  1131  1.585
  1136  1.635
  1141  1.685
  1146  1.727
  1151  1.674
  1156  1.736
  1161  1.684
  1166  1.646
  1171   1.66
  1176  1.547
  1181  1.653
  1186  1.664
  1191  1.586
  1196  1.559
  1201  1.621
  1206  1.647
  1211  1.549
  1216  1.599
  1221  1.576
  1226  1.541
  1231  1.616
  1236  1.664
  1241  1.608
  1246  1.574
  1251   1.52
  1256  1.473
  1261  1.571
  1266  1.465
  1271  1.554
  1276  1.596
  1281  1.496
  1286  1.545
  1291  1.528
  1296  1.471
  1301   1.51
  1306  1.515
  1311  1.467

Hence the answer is 0.89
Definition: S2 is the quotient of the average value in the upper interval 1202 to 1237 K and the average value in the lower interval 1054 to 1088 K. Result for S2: 0.9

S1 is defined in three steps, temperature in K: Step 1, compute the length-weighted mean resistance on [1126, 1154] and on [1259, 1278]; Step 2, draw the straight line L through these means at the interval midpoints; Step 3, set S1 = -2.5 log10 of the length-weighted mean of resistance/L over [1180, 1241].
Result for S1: -0.006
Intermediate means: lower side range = 1.66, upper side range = 1.54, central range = 1.61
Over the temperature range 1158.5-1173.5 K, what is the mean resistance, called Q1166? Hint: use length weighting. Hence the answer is 1.66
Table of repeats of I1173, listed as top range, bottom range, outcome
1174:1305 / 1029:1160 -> 0.91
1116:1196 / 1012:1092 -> 0.93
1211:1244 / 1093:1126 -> 0.95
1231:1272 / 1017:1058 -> 0.86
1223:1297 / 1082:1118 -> 0.91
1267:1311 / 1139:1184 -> 0.91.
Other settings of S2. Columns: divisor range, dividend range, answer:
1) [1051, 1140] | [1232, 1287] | 0.91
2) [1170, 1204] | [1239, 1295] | 0.95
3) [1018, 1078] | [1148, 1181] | 0.93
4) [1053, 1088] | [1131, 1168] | 0.95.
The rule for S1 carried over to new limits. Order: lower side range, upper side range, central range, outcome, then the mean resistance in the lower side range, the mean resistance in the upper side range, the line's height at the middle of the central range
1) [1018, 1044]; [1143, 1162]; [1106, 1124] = 0.022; 1.79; 1.71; 1.73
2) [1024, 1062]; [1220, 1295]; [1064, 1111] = 0.022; 1.8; 1.55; 1.75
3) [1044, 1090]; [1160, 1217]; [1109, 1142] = 0.018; 1.77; 1.62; 1.69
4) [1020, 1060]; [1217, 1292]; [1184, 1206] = 0.008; 1.8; 1.56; 1.62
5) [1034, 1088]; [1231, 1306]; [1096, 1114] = 0.029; 1.77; 1.54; 1.72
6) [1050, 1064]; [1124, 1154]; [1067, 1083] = 0.027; 1.82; 1.66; 1.78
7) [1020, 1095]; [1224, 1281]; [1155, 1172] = -0.015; 1.77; 1.56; 1.66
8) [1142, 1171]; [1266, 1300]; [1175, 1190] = 0.020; 1.69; 1.53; 1.66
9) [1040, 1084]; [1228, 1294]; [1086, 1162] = 0.010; 1.77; 1.55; 1.7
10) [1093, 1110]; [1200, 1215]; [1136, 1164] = -0.036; 1.67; 1.6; 1.64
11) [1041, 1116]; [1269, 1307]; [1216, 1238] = -0.006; 1.74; 1.53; 1.59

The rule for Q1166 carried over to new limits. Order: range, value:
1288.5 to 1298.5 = 1.5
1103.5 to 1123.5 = 1.7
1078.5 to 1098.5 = 1.74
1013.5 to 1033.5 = 1.85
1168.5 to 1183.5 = 1.62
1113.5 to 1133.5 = 1.67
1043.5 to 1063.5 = 1.8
